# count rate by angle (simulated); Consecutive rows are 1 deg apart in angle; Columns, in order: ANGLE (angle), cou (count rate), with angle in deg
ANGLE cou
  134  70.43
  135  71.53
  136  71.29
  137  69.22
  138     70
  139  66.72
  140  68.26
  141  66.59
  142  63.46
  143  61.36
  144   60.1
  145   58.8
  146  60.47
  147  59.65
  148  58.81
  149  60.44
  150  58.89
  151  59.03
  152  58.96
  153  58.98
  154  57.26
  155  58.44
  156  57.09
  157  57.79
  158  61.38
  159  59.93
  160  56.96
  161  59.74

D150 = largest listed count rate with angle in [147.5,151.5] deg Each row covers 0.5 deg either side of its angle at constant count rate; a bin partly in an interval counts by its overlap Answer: 60.44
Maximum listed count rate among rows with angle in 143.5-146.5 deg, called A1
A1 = 60.47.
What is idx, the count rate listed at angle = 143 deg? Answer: 61.36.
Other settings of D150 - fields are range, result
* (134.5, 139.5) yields 71.53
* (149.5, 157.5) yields 59.03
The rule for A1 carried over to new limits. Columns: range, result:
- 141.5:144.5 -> 63.46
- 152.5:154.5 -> 58.98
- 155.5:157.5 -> 57.79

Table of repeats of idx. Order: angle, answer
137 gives 69.22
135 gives 71.53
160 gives 56.96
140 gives 68.26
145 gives 58.8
